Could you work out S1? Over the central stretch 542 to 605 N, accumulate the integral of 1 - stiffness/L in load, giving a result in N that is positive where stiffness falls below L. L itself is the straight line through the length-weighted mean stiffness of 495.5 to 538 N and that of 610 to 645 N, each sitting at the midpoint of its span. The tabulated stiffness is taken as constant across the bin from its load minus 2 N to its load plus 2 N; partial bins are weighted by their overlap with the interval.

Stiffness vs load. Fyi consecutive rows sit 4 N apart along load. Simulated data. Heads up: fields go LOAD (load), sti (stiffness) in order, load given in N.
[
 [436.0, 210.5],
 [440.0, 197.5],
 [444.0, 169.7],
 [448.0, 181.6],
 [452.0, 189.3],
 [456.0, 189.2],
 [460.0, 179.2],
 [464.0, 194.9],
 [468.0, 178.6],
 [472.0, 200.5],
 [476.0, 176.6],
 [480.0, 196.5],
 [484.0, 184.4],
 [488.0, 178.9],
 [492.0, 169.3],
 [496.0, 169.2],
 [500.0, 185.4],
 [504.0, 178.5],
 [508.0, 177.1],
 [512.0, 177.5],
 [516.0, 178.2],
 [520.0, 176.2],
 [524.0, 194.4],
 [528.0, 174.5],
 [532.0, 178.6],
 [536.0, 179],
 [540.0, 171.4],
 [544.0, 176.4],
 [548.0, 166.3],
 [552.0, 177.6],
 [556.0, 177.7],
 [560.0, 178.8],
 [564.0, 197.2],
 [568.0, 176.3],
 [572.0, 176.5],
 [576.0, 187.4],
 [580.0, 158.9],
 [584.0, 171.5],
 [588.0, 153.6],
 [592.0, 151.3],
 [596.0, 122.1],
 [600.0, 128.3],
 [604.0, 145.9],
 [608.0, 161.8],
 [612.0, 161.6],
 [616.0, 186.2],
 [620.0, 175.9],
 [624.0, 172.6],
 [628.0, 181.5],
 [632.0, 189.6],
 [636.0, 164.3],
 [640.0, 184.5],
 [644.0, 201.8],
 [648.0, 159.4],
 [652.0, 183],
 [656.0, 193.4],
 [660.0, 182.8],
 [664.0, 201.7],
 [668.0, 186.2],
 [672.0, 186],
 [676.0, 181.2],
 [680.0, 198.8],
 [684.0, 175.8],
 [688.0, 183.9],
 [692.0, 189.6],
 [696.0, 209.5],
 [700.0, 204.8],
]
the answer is 4.8 N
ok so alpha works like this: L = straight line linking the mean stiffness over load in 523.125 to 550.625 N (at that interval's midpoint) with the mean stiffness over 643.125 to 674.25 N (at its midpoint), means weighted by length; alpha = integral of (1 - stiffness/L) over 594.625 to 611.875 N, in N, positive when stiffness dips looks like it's 3.7 N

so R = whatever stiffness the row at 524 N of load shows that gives 194.4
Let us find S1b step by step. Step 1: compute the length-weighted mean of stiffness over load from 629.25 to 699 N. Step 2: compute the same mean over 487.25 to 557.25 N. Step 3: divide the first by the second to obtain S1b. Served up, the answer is 1.1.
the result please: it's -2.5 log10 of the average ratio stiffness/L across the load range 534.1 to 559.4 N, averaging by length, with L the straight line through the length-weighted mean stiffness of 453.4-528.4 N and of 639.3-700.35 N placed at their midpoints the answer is 0.06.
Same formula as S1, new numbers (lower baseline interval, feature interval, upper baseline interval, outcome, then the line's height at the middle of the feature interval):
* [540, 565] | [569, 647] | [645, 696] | 6.3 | 182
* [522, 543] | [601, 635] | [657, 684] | 2.7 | 185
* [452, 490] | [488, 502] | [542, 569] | 0.7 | 184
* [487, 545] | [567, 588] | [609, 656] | 0.7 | 178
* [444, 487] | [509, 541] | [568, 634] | -0.4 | 177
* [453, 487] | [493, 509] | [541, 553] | 0.4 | 182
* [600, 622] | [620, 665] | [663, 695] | -2.0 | 175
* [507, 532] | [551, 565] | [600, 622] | -0.8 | 173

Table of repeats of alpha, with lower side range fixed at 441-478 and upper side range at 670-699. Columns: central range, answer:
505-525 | 0.7 N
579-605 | 5.6 N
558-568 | 0.1 N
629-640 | 0.6 N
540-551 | 0.9 N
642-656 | 0.4 N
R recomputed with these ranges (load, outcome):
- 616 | 186.2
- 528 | 174.5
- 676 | 181.2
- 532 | 178.6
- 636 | 164.3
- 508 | 177.1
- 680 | 198.8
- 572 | 176.5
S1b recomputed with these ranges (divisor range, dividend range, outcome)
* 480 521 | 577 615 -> 0.85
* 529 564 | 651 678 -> 1.06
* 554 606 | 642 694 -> 1.14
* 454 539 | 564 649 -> 0.92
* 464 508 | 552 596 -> 0.94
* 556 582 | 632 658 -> 1.01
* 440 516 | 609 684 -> 1.00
